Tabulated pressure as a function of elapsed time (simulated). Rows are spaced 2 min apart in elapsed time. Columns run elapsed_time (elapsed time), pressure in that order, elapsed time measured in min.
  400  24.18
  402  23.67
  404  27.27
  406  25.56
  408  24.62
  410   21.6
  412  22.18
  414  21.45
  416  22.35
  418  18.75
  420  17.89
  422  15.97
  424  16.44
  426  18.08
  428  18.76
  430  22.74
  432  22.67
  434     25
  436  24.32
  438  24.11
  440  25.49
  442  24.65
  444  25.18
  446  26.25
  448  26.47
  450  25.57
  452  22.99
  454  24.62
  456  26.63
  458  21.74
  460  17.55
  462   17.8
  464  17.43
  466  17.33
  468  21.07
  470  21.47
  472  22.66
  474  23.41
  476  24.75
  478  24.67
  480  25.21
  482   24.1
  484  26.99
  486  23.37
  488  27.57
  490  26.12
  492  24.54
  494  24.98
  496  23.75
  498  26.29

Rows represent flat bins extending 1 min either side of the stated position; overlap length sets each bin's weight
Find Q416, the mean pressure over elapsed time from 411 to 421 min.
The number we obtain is 20.5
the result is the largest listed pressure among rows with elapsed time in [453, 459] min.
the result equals 26.63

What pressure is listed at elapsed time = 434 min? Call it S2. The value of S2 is 25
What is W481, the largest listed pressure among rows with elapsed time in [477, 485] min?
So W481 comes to 26.99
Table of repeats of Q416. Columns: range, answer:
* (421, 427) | 16.8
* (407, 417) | 22.4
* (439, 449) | 25.6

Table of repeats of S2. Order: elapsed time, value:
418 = 18.75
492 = 24.54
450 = 25.57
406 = 25.56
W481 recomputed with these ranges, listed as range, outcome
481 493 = 27.57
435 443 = 25.49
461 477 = 24.75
